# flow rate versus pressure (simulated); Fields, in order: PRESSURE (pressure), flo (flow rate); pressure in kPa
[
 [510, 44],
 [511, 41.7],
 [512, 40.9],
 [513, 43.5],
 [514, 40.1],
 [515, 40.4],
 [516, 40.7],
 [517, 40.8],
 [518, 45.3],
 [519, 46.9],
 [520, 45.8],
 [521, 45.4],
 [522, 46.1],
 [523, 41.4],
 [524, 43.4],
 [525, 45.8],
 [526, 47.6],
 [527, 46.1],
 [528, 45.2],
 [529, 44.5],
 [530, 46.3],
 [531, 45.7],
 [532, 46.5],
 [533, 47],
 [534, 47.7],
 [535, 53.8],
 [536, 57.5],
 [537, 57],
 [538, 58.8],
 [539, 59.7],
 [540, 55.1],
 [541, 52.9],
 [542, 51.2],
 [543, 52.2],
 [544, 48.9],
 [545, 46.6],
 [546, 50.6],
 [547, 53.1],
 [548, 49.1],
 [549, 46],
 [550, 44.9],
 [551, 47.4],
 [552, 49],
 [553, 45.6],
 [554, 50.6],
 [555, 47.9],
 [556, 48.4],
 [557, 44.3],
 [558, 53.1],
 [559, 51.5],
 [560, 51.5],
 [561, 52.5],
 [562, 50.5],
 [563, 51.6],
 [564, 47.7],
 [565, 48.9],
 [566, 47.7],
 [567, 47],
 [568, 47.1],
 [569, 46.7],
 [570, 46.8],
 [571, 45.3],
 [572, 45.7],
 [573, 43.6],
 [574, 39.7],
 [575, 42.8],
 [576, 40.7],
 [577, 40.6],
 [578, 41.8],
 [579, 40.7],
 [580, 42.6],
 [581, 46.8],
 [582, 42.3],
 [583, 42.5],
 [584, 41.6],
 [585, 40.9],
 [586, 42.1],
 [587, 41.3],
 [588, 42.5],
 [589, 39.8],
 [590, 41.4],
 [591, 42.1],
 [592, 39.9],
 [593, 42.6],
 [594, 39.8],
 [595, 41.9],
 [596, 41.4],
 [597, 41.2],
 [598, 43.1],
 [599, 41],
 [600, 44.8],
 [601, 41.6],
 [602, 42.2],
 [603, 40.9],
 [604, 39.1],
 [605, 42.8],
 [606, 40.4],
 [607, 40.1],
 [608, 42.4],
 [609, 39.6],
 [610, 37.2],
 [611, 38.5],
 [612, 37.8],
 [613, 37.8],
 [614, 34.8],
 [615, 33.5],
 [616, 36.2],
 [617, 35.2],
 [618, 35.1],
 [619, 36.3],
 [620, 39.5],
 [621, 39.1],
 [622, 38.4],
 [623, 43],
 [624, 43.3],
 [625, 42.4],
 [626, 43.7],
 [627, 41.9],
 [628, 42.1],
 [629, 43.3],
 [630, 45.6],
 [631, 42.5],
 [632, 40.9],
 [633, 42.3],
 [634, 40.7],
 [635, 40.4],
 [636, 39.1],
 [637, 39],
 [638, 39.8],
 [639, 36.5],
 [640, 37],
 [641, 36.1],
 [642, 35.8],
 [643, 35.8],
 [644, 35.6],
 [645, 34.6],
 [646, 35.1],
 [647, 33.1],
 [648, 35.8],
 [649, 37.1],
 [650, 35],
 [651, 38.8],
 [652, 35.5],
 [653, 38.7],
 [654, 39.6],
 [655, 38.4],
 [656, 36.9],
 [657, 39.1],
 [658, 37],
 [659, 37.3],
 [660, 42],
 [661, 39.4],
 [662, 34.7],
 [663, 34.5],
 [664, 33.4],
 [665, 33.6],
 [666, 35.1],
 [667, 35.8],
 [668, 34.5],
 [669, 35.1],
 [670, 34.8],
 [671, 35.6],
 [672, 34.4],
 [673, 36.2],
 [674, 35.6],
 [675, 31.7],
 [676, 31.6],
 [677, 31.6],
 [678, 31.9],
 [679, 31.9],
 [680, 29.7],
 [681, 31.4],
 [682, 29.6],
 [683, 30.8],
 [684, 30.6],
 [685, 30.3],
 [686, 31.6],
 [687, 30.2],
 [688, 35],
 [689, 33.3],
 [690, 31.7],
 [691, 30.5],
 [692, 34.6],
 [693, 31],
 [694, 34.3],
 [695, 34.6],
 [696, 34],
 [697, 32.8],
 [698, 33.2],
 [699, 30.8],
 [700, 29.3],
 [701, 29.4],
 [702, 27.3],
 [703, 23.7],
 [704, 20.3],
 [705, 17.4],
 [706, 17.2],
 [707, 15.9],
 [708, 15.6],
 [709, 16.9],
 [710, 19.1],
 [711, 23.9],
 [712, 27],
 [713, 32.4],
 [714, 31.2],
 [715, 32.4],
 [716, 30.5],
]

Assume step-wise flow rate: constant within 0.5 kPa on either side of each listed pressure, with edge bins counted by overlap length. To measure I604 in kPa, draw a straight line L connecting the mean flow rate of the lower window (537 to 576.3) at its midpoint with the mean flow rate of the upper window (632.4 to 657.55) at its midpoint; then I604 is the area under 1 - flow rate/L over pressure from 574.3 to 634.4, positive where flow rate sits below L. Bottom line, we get 2.6 kPa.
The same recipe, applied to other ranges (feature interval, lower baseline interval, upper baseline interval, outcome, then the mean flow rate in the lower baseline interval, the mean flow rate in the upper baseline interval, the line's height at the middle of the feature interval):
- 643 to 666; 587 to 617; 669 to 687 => -1.2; 40.2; 32.3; 34.7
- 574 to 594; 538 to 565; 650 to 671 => 1.9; 50.2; 36.6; 46.2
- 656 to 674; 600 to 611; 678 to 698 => -0.8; 40.7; 32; 34.4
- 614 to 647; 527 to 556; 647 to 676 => 0.7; 49.9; 36.1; 39.7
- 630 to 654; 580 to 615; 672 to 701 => -0.8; 40.9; 32.1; 36.5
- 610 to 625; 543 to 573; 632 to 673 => 1.2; 48.5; 36.9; 41.2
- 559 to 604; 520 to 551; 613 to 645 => 0.4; 49.1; 39.1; 44.2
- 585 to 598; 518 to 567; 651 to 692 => 0.6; 49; 34.3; 43.5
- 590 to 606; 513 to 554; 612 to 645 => 0.1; 47.9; 39.1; 41.9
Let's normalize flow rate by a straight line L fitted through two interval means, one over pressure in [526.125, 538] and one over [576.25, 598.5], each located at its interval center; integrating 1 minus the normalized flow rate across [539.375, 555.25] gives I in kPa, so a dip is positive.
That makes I -0.8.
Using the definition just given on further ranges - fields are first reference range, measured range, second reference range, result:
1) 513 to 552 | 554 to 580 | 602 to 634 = -1.1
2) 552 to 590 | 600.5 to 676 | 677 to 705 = -1.9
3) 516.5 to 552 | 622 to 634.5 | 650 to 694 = -1.2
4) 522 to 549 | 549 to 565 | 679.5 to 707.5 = -0.7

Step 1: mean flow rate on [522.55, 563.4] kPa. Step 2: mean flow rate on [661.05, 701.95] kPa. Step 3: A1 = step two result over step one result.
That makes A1 0.7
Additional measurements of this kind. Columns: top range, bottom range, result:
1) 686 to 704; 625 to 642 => 0.77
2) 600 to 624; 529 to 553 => 0.77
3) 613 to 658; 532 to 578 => 0.79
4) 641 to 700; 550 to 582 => 0.74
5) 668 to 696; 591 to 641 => 0.81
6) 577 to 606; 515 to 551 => 0.86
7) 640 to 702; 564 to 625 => 0.83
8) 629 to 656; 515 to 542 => 0.79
